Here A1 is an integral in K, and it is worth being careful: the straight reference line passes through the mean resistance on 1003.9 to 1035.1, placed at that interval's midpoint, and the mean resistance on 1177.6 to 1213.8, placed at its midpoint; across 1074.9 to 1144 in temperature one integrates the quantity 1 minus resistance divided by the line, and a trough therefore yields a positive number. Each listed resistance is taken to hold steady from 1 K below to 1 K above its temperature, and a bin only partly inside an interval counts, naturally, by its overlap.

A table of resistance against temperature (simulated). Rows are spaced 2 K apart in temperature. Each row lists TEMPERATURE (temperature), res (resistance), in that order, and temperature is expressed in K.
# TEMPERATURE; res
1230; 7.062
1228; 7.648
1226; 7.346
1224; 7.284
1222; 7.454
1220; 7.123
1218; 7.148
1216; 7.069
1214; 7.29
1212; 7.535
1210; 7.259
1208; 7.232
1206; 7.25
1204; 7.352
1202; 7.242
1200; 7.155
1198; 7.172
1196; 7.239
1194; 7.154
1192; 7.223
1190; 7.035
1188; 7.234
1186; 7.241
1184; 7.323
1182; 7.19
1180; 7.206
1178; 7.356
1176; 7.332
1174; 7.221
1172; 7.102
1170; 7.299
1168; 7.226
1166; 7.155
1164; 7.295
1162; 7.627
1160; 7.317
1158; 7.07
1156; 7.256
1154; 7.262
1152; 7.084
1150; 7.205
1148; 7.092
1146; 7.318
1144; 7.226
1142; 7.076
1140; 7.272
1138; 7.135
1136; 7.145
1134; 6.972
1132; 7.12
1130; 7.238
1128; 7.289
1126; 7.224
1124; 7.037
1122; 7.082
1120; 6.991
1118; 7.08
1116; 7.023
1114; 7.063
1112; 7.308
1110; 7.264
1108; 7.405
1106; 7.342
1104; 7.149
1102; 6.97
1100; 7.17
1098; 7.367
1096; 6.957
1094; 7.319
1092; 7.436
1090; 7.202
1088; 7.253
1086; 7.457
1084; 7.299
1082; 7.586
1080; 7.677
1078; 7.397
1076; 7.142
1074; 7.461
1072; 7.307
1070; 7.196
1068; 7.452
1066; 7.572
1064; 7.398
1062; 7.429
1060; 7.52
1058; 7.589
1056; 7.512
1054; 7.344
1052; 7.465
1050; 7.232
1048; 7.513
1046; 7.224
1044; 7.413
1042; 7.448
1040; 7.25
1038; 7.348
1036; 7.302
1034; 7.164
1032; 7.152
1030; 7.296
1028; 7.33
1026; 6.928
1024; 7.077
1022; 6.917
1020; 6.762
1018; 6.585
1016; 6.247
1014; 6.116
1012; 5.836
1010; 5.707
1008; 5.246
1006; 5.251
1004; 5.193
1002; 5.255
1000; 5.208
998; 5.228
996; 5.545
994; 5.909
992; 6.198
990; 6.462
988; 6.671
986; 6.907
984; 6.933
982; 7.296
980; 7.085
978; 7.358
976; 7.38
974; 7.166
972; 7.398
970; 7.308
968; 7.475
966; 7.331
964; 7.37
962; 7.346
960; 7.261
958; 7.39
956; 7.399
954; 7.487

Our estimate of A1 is -3.6 K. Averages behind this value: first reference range 6.46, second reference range 7.24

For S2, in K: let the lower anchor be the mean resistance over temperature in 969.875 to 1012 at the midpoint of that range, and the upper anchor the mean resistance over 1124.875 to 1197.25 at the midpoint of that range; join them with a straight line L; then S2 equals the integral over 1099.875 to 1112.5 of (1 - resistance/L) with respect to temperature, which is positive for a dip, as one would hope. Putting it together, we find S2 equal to -0.57 K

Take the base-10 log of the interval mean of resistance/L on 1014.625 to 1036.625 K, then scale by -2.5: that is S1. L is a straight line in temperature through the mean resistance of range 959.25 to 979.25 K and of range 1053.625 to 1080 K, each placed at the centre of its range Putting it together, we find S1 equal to 0.06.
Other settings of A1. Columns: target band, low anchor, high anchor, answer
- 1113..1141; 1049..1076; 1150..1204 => 0.7 K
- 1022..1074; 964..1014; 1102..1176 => -4.8 K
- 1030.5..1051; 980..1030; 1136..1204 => -2.7 K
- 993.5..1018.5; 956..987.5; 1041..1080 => 5.8 K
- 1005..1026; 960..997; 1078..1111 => 2.6 K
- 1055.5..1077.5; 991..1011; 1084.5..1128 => -2.9 K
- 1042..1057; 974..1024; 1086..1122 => -1.5 K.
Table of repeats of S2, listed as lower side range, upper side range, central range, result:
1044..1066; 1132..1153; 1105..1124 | 0.2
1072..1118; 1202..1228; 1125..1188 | 0.6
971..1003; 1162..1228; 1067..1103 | -2.4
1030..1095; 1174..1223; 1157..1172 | 0.0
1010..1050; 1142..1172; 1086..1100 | -0.3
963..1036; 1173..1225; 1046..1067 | -2.1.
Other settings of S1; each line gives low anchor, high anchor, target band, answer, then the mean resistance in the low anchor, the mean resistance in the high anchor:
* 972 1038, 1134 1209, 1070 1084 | -0.09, 6.49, 7.22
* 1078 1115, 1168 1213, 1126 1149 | 0.01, 7.29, 7.24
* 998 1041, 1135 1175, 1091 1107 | -0.05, 6.41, 7.22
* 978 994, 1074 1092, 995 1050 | 0.08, 6.77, 7.38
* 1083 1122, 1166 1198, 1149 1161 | 0.00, 7.21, 7.22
